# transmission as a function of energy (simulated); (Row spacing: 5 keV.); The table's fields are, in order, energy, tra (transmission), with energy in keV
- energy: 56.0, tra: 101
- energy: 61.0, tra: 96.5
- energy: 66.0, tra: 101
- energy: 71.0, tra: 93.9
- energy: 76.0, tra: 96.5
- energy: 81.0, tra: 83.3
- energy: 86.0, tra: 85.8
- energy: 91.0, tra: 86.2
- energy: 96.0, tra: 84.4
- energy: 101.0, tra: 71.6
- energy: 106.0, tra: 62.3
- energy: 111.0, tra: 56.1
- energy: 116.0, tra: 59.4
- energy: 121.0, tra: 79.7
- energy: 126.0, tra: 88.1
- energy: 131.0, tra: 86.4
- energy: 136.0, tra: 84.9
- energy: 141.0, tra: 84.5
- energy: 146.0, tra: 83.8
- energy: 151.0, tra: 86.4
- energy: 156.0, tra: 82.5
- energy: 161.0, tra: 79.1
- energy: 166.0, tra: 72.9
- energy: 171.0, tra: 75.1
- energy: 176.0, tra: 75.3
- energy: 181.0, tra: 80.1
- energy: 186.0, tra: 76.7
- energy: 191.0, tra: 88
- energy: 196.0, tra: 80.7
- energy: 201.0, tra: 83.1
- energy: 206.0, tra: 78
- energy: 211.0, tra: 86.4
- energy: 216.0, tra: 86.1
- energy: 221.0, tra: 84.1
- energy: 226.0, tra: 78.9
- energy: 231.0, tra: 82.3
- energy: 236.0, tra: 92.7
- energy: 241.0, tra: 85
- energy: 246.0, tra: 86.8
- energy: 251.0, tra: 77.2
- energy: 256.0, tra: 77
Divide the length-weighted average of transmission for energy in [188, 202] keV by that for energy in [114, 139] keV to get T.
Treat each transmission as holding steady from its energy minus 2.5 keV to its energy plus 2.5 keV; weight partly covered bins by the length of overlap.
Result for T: 1.04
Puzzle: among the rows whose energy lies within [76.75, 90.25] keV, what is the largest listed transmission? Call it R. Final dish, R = 85.8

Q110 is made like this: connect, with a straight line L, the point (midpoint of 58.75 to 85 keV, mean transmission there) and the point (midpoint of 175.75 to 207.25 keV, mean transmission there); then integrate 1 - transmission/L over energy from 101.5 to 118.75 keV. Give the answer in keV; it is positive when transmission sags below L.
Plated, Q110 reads 5.5 keV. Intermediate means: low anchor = 93.7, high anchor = 80.7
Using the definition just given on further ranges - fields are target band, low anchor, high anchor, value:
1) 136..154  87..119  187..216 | -2.1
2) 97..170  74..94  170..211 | 6.1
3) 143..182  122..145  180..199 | 1.9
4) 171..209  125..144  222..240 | 2.3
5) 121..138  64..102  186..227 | 0.2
